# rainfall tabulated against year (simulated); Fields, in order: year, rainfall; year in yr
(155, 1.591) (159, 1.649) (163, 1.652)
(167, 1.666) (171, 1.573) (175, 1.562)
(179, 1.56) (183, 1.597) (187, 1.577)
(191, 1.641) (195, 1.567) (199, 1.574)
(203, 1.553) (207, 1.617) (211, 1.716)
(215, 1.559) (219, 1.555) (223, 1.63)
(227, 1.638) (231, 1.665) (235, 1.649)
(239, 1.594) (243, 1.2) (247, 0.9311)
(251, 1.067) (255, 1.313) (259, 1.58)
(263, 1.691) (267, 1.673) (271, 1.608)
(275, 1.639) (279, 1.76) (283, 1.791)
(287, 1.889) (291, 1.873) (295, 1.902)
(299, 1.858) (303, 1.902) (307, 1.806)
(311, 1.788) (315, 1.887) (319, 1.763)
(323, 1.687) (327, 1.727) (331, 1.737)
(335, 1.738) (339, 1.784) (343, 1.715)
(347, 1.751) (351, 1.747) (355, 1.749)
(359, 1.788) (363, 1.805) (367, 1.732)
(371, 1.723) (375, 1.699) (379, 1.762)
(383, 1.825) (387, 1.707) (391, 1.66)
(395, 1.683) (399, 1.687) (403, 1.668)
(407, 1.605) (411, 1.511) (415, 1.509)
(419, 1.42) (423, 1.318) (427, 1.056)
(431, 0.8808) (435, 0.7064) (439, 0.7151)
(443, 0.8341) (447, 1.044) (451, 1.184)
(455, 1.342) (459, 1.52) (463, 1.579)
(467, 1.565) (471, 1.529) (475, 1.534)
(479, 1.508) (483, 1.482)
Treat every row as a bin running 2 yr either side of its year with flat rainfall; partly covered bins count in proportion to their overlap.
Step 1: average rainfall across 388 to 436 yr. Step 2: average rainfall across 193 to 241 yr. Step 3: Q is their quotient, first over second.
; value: 0.9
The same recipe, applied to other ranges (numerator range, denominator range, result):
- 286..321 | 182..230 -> 1.15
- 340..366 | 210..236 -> 1.08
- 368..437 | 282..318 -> 0.81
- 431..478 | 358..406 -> 0.71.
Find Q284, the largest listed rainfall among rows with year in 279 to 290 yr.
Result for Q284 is 1.889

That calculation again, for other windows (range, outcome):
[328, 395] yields 1.825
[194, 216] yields 1.716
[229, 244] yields 1.665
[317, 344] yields 1.784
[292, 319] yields 1.902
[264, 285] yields 1.791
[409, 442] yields 1.511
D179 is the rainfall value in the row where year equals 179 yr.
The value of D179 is 1.56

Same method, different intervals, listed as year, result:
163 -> 1.652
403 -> 1.668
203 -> 1.553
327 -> 1.727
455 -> 1.342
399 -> 1.687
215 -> 1.559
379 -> 1.762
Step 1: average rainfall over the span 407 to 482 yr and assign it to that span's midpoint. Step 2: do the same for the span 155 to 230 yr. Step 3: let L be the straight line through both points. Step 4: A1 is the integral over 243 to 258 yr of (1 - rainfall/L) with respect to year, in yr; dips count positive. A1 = 3.7 yr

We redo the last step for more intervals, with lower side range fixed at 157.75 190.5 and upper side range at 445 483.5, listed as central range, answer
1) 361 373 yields -2.15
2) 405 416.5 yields -0.66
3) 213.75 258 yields 3.68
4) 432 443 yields 5.29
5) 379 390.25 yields -2.12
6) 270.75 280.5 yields -0.84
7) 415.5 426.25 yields 0.75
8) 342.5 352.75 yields -1.66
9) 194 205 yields 0.17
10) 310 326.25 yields -2.79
